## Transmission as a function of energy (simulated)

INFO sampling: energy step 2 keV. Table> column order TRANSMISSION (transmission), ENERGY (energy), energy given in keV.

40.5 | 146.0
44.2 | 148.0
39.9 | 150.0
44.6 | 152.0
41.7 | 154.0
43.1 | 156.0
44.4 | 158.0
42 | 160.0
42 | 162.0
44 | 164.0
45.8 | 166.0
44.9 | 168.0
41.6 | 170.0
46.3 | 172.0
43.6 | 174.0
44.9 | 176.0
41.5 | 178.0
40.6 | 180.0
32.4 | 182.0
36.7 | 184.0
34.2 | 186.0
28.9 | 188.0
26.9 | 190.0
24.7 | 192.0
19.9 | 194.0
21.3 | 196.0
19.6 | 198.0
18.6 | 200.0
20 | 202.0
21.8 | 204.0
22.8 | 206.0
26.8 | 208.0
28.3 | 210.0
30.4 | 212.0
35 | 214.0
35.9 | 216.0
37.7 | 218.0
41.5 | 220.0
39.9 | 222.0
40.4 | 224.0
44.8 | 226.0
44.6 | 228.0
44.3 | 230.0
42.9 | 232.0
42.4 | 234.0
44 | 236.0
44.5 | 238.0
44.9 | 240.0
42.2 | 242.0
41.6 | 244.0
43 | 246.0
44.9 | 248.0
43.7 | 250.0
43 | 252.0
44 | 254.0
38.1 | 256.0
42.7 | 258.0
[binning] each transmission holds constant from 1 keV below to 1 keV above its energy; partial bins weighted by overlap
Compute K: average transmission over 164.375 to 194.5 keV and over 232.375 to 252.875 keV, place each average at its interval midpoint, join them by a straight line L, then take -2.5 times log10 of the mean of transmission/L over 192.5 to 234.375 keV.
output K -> 0.26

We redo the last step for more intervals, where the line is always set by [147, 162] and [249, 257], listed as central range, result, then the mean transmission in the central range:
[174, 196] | 0.28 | 33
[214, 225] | 0.10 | 38.7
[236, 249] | -0.03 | 43.6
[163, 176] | -0.04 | 44.4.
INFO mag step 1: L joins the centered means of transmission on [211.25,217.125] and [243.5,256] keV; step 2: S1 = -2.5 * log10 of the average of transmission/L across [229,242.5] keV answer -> -0.11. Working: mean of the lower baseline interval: 34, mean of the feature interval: 43.7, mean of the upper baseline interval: 43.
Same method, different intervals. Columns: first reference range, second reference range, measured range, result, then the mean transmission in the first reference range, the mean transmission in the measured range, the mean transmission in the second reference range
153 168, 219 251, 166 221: 0.316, 43.4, 32.4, 43.1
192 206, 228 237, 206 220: -0.065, 20.7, 32.3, 43.5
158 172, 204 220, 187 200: 0.483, 43.7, 23.2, 31.1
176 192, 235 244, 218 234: -0.023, 34.5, 42.3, 43.6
